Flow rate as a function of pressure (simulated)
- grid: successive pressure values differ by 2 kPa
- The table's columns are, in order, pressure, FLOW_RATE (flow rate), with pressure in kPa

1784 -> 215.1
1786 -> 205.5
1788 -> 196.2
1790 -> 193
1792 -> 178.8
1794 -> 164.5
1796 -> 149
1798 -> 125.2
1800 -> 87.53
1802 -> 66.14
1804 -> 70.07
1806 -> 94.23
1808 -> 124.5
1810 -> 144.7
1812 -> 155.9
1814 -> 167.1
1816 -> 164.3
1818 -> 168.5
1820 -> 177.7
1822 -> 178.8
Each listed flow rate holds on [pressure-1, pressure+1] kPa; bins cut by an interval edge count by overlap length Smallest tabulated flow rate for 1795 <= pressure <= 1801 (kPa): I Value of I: 87.53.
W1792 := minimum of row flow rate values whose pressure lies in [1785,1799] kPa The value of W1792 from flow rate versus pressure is 125.2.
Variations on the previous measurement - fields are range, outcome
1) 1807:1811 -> 124.5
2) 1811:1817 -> 155.9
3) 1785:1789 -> 196.2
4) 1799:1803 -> 66.14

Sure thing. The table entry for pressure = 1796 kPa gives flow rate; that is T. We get 149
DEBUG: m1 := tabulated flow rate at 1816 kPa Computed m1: 164.3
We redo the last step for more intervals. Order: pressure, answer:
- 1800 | 87.53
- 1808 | 124.5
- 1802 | 66.14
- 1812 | 155.9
